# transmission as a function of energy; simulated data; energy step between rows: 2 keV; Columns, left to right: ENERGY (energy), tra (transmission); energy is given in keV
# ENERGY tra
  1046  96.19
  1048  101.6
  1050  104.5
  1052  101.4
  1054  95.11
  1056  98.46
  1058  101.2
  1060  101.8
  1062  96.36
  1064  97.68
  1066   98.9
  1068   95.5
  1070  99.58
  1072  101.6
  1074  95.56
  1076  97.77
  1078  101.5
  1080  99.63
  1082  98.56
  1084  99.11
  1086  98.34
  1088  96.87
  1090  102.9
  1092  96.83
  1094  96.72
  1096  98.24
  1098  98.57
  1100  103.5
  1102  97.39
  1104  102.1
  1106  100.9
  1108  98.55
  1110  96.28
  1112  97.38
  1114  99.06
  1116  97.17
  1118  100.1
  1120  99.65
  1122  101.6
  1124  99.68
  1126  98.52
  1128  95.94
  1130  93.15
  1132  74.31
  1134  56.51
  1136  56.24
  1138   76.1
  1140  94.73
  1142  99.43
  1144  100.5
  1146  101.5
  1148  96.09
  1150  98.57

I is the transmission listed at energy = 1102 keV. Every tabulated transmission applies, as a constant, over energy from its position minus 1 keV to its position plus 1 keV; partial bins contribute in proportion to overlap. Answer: 97.39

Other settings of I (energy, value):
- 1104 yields 102.1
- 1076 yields 97.77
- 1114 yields 99.06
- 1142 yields 99.43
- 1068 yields 95.5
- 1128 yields 95.94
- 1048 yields 101.6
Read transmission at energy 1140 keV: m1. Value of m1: 94.73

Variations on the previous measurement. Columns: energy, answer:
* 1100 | 103.5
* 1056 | 98.46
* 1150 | 98.57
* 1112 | 97.38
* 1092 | 96.83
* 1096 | 98.24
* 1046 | 96.19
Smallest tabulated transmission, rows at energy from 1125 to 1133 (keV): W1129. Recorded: 74.31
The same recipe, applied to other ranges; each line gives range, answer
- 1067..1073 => 95.5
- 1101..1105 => 97.39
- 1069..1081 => 95.56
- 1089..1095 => 96.72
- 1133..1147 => 56.24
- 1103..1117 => 96.28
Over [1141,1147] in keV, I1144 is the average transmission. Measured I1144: 100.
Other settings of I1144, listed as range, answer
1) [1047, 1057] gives 100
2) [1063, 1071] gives 97.9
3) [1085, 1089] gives 97.6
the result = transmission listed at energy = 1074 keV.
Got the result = 95.56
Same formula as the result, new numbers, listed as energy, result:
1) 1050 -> 104.5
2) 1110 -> 96.28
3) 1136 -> 56.24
